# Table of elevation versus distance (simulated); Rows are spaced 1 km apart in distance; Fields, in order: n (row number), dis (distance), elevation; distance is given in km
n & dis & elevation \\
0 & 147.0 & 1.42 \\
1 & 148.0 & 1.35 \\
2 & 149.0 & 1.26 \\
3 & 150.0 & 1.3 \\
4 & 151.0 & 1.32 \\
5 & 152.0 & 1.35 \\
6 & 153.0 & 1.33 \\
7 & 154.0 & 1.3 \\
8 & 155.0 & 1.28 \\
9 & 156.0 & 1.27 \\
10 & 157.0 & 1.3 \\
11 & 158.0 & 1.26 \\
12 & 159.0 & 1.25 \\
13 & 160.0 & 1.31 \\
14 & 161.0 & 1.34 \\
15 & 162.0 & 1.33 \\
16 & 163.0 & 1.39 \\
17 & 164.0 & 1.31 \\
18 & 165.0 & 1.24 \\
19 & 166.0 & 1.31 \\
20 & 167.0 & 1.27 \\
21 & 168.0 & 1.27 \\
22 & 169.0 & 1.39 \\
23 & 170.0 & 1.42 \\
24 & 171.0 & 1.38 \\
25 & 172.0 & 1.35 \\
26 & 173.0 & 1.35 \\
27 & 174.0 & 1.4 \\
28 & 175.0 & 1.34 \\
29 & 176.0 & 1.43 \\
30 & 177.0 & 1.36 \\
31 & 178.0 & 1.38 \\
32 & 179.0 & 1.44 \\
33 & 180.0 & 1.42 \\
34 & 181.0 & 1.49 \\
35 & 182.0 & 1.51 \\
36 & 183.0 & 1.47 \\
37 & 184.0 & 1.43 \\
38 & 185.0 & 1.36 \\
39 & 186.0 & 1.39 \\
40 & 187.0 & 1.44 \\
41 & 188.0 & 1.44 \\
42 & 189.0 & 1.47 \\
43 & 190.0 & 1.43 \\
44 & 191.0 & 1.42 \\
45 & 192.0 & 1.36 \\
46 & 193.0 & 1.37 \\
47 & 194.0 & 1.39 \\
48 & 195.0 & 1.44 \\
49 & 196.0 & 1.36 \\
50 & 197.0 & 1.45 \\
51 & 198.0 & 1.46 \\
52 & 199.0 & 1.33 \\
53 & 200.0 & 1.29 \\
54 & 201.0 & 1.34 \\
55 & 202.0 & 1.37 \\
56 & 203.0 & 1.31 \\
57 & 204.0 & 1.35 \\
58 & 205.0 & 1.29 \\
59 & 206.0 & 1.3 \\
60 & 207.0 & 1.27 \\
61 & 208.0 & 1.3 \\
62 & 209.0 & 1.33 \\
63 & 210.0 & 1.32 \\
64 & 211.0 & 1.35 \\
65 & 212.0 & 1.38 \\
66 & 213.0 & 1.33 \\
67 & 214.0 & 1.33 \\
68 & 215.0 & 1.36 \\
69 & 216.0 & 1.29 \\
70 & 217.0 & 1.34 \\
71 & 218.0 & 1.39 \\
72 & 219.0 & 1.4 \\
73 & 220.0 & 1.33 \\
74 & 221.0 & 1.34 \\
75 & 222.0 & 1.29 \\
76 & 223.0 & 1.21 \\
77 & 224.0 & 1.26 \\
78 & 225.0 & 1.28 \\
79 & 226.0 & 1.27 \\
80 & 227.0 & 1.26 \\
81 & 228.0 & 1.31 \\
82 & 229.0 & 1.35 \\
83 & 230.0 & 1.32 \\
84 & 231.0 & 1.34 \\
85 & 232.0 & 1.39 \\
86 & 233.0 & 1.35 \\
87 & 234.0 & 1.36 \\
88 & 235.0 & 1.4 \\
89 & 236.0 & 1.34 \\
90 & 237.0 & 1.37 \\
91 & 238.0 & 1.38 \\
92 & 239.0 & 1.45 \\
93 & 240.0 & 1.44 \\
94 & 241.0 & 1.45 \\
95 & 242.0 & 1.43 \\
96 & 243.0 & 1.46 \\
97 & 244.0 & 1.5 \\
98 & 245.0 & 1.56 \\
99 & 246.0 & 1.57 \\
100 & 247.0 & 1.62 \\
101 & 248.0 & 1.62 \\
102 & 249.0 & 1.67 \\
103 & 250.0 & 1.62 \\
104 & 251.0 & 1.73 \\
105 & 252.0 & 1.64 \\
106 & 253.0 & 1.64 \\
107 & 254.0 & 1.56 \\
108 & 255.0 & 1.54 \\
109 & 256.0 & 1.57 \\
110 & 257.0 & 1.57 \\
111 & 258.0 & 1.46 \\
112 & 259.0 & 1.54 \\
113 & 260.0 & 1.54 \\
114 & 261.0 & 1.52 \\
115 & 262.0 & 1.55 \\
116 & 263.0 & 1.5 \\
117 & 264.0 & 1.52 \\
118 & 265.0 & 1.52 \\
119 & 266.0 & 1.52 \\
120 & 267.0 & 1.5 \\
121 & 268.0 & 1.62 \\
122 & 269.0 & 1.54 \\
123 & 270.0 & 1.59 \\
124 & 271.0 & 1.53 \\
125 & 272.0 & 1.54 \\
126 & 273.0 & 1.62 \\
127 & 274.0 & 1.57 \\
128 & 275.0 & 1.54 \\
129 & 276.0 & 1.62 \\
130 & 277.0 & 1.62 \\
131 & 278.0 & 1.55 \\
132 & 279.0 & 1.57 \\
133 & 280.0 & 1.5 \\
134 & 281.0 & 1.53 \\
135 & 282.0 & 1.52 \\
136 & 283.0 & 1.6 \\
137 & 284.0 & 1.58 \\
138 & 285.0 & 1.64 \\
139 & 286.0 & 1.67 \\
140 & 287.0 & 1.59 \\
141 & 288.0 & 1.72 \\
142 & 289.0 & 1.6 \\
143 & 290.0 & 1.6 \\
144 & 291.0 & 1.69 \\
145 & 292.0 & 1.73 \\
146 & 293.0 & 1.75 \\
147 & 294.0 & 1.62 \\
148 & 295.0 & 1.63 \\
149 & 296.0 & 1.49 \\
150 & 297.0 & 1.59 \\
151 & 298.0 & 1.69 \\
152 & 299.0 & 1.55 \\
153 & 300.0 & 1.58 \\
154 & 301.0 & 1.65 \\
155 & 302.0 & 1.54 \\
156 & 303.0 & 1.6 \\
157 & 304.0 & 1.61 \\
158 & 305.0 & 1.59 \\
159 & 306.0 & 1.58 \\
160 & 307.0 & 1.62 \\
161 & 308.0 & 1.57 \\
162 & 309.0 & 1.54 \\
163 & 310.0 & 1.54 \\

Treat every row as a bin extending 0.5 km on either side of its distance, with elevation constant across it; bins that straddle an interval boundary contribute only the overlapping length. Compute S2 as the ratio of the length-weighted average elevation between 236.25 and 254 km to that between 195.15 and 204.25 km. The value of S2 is 1.12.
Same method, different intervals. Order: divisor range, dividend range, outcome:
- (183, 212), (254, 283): 1.13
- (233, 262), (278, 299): 1.06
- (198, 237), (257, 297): 1.19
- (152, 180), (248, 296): 1.19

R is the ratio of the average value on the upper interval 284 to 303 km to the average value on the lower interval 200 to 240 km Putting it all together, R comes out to 1.22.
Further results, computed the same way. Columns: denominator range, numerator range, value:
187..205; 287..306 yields 1.17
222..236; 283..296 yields 1.25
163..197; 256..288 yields 1.12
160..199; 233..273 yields 1.10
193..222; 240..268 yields 1.15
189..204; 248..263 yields 1.14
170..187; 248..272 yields 1.11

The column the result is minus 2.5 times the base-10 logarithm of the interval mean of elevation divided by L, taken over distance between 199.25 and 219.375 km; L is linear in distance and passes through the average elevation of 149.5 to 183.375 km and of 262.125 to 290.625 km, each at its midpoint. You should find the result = 0.08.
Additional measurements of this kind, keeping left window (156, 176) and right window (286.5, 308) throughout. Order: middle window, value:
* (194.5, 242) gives 0.08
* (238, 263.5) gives -0.02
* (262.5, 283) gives 0.01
